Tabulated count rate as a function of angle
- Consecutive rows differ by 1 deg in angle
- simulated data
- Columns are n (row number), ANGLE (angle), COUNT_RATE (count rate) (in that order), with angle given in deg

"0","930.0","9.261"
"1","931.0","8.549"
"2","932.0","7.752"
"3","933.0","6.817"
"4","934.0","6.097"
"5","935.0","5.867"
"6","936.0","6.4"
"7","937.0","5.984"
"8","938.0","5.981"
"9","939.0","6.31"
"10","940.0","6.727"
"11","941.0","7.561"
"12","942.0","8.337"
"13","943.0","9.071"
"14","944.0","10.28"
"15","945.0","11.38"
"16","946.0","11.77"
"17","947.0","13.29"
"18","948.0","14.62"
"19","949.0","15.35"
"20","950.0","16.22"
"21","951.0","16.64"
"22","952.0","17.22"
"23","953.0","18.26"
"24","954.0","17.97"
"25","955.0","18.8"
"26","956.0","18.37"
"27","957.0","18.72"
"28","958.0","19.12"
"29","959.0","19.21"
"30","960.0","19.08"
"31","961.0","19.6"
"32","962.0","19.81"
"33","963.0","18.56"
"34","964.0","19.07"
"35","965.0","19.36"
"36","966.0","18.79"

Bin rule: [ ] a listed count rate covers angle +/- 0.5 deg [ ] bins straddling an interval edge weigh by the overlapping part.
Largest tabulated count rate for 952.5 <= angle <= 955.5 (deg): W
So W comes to 18.8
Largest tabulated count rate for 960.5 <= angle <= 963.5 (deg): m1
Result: 19.81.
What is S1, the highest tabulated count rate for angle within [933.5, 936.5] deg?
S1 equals 6.4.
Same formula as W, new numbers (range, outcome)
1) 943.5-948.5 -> 14.62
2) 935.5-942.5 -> 8.337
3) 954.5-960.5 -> 19.21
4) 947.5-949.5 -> 15.35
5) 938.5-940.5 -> 6.727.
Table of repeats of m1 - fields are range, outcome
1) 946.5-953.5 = 18.26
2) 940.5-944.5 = 10.28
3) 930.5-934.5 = 8.549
